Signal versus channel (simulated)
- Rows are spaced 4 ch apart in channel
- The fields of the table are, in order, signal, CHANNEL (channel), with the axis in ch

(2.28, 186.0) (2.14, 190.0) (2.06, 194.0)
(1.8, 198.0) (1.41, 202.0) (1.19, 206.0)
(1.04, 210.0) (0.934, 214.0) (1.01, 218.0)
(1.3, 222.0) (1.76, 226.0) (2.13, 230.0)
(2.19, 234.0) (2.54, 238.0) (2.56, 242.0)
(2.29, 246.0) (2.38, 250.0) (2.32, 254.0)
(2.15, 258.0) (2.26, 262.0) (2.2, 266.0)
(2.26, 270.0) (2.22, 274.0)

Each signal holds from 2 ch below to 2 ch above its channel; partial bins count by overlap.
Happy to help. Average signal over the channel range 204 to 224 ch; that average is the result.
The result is 1.09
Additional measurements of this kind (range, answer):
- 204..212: 1.11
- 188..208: 1.72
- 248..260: 2.28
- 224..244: 2.24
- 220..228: 1.53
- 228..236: 2.16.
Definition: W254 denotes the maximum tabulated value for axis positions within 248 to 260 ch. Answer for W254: 2.38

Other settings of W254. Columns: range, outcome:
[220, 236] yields 2.19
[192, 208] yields 2.06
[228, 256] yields 2.56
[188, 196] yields 2.14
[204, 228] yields 1.76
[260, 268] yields 2.26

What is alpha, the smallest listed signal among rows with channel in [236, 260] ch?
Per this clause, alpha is 2.15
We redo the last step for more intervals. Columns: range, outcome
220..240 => 1.3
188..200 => 1.8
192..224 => 0.934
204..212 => 1.04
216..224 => 1.01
